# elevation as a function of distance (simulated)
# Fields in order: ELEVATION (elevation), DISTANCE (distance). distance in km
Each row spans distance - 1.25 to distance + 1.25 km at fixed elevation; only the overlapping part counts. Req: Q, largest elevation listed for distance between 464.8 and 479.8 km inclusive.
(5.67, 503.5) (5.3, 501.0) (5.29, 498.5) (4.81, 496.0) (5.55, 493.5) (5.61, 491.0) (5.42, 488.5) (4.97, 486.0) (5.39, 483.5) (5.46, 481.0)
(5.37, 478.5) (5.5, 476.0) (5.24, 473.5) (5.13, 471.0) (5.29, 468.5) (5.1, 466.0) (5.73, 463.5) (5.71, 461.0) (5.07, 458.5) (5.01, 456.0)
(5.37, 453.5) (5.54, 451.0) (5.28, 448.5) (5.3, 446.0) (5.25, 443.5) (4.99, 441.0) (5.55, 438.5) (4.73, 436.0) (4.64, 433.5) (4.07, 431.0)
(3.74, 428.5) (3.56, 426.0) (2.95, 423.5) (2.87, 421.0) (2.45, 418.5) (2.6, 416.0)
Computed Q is 5.5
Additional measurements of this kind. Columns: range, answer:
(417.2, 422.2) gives 2.87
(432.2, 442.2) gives 5.55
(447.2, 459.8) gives 5.54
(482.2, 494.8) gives 5.61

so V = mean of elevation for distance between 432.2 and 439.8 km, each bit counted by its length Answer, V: 4.97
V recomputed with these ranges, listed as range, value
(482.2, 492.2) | 5.35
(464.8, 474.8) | 5.19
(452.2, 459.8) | 5.16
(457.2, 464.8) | 5.5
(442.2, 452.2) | 5.34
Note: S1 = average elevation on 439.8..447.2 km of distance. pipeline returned 5.18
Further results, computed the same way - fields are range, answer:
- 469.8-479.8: 5.31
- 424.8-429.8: 3.66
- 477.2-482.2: 5.42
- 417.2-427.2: 2.95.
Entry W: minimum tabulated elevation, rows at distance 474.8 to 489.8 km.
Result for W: 4.97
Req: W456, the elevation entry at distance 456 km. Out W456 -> 5.01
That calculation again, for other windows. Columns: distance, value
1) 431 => 4.07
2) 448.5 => 5.28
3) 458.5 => 5.07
